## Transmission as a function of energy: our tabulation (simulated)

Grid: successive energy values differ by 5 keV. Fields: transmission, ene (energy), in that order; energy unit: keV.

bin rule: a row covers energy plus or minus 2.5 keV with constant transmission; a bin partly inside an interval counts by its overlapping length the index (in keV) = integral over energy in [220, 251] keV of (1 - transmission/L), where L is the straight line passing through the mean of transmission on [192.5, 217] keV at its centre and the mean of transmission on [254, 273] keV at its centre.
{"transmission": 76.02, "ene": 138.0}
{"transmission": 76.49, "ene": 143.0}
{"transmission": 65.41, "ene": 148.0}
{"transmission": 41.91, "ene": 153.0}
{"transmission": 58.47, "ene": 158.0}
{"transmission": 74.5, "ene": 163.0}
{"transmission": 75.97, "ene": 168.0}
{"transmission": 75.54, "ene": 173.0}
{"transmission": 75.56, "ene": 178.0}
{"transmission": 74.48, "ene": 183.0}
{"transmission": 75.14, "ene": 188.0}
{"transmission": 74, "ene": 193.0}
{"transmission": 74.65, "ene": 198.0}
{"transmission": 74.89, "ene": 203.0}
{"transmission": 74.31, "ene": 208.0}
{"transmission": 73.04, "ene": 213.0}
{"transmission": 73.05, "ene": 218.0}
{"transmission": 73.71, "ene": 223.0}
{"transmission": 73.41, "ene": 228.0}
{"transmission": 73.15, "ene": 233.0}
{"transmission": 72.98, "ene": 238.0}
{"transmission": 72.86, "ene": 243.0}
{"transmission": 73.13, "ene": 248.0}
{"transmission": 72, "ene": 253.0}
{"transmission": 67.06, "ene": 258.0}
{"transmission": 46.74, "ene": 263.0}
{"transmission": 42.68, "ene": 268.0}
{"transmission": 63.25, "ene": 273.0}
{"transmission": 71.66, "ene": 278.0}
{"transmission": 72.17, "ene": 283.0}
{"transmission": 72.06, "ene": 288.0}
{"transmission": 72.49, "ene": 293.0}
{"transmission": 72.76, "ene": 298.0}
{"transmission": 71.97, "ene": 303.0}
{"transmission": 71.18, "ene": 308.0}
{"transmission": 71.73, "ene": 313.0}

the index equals -4.4 keV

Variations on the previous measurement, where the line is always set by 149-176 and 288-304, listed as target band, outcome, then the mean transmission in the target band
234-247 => -0.6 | 73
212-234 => -1.5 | 73.3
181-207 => -2.9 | 74.6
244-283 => 4.0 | 63.4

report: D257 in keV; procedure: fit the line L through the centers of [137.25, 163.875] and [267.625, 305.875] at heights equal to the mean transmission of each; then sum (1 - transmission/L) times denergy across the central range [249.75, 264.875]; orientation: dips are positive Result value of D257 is 1.0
